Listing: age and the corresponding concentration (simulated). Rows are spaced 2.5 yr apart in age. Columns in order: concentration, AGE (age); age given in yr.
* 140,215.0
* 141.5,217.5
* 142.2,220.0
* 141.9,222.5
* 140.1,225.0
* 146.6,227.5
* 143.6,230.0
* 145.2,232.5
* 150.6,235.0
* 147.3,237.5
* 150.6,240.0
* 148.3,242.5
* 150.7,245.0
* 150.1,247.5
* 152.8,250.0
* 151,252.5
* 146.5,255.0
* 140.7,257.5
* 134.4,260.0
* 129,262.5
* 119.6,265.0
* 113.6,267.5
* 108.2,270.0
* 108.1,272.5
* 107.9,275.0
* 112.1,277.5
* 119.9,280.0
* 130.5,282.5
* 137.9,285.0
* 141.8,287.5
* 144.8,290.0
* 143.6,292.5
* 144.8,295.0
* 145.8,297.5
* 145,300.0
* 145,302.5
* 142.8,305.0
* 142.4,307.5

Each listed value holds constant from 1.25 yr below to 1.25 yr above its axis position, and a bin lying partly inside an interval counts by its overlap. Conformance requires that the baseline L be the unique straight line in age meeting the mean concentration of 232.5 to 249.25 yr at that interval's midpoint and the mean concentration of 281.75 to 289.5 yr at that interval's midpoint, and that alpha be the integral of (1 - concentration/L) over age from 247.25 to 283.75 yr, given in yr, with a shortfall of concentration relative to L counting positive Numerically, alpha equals 4.0 yr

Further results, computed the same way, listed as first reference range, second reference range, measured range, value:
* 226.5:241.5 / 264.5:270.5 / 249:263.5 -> -2.0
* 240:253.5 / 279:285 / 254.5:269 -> 1.2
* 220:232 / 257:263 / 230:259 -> -2.0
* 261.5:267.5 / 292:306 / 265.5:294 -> 1.7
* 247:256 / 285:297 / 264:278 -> 3.4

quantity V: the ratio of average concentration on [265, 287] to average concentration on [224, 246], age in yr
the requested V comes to 0.80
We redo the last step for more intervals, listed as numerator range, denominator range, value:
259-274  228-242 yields 0.80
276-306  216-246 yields 0.94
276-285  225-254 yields 0.83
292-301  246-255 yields 0.96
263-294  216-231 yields 0.87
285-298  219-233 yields 1.00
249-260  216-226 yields 1.03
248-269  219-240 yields 0.94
